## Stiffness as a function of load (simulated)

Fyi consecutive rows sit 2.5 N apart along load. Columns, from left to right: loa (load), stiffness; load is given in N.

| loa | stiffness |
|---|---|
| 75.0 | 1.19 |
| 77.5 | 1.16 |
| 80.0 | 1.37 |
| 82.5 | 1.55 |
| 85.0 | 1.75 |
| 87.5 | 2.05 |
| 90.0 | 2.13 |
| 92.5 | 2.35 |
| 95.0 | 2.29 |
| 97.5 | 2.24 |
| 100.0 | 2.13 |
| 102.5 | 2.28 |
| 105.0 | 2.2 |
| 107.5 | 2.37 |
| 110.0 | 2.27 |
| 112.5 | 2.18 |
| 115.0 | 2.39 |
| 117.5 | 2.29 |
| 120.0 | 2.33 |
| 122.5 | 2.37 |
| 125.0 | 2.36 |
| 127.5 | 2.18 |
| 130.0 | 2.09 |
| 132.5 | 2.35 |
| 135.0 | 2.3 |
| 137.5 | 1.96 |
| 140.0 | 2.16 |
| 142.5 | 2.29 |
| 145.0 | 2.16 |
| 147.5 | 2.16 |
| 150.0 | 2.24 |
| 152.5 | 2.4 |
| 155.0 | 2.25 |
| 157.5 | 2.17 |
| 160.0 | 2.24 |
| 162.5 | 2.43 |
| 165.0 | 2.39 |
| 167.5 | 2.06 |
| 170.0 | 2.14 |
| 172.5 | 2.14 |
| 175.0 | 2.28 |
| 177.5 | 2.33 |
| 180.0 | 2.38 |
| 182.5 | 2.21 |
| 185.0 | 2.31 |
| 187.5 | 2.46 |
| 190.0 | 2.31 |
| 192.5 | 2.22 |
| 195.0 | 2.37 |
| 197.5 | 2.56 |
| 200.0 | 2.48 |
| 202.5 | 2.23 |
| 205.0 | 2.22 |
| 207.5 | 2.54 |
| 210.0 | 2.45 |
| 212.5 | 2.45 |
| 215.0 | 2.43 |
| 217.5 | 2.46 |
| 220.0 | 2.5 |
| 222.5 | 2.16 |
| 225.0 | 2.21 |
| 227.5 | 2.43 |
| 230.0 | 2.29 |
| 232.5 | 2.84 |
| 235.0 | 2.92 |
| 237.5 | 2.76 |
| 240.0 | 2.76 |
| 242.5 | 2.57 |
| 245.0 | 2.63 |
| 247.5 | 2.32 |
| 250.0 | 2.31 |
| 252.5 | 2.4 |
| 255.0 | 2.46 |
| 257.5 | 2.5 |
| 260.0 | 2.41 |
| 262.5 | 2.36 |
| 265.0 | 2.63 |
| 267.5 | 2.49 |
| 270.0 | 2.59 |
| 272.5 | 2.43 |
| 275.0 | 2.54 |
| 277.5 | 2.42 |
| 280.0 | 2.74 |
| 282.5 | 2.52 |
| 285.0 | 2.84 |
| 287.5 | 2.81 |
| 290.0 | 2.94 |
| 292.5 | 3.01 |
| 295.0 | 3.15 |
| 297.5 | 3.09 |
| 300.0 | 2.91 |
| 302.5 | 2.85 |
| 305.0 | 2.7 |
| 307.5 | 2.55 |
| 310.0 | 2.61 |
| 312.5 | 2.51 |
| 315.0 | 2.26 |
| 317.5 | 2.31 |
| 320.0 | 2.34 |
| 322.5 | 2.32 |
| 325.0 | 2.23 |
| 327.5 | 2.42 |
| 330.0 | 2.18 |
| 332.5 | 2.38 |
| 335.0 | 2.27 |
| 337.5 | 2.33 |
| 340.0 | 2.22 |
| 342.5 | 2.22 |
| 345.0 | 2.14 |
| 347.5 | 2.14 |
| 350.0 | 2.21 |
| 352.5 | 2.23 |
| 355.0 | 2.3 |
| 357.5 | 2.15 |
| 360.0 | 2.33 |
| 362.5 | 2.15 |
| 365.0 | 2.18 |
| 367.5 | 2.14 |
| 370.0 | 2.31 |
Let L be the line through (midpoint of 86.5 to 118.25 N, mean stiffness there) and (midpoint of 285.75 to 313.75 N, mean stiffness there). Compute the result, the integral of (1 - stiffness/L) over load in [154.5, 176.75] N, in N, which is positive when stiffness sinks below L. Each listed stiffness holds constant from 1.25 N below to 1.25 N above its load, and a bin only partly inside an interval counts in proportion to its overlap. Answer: 1.8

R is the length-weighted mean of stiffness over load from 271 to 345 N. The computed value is 2.55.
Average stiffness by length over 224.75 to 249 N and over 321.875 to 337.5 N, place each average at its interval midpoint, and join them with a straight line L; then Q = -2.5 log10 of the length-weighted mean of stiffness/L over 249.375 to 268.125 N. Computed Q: 0.03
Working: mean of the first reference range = 2.59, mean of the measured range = 2.45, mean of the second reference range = 2.3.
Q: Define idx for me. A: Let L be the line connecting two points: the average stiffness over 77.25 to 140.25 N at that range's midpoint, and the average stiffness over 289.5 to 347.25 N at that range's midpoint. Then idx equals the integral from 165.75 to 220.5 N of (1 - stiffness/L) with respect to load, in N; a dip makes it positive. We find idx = -1.3 N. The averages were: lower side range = 2.13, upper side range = 2.51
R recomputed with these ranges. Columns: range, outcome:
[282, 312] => 2.83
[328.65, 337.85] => 2.29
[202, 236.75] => 2.45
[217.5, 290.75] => 2.54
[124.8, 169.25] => 2.23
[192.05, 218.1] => 2.4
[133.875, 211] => 2.28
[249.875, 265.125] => 2.43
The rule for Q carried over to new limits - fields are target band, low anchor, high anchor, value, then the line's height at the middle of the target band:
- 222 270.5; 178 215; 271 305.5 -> 0.04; 2.59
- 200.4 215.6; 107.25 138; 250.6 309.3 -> 0.04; 2.48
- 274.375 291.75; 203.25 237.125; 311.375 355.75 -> -0.15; 2.36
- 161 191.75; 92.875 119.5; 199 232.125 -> 0.03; 2.34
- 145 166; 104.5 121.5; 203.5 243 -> 0.05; 2.37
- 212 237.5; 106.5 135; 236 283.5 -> -0.01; 2.46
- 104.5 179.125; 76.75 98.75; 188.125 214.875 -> -0.06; 2.13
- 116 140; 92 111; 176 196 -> 0.02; 2.28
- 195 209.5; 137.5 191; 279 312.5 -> 0.00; 2.42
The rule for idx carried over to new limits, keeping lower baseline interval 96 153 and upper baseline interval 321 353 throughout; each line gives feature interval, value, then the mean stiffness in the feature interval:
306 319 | -1.14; 2.45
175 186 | -0.27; 2.3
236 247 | -2.01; 2.66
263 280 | -2.07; 2.53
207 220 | -1.25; 2.47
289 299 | -3.53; 3.05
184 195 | -0.40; 2.33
